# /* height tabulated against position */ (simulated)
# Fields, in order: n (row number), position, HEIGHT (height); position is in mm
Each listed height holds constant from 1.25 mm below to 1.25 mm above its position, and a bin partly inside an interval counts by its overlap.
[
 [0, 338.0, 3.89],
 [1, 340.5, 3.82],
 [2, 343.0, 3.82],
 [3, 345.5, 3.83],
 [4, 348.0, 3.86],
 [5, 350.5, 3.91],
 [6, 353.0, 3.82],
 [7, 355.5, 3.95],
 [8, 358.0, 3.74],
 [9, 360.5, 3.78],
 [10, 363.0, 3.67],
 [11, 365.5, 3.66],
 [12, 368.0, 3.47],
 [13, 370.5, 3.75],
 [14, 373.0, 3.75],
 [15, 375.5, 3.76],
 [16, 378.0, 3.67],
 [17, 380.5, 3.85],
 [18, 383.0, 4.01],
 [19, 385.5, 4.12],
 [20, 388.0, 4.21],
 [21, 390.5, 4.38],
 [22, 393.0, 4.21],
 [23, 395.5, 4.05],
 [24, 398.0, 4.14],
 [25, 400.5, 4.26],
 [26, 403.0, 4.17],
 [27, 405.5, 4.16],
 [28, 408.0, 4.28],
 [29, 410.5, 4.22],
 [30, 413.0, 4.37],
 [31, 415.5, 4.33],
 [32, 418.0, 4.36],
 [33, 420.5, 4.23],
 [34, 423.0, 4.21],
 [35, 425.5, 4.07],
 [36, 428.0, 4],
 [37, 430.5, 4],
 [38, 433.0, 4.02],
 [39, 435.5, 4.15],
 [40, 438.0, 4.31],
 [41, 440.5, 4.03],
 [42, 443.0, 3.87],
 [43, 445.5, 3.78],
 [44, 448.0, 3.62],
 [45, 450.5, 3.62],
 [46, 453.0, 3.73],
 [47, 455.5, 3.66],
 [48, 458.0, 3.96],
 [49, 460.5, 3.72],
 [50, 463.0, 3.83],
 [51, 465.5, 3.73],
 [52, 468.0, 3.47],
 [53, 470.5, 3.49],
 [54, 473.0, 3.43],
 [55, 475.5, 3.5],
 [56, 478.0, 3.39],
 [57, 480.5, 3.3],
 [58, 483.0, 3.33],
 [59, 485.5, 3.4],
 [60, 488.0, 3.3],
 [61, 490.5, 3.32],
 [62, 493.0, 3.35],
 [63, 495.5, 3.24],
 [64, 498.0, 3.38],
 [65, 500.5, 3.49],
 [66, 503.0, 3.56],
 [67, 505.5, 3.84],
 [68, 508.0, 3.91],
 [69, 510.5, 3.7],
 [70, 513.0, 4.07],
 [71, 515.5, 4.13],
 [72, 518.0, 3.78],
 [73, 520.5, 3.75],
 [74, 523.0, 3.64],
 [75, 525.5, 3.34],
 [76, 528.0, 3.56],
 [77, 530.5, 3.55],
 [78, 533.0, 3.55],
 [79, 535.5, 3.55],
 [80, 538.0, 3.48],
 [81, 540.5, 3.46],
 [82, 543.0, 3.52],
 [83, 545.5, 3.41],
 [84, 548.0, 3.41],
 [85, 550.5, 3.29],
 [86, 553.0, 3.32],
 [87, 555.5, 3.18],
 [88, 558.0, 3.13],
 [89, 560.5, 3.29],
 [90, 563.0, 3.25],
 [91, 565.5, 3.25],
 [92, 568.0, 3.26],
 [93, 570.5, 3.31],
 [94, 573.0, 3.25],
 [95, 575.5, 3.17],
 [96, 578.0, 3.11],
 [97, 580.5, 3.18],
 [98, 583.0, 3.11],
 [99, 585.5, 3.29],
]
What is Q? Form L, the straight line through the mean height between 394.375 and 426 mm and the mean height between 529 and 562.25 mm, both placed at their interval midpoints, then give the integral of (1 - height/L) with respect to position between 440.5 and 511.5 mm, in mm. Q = 4.5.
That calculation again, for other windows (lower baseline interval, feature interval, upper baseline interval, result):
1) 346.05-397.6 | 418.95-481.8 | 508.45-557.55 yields -1.3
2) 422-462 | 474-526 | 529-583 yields 0.7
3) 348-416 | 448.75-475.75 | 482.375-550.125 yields 0.5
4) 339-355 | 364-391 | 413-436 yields 0.8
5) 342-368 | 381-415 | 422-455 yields -2.8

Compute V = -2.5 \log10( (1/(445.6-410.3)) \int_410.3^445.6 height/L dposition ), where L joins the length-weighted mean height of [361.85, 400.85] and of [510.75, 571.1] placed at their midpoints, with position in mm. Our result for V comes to -0.093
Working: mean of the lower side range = 3.93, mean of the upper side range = 3.48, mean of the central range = 4.14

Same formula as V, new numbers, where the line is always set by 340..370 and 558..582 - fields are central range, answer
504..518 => -0.160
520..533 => -0.069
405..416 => -0.177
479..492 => 0.035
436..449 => -0.113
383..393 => -0.142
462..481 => -0.014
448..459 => -0.060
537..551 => -0.047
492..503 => 0.007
